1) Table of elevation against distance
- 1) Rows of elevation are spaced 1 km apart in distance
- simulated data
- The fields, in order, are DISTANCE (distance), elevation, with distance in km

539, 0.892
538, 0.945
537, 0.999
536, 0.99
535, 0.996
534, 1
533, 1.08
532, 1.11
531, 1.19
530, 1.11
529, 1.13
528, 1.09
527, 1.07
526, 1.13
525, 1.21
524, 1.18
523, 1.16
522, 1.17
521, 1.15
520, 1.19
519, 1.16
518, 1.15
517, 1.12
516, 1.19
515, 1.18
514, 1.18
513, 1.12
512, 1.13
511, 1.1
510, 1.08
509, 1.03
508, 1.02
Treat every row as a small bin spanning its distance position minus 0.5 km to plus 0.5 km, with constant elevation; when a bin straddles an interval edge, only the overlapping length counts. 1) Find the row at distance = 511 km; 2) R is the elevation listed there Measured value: 1.1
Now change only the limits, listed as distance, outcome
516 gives 1.19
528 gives 1.09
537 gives 0.999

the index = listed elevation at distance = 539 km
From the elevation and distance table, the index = 0.892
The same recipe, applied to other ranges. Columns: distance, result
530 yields 1.11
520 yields 1.19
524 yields 1.18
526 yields 1.13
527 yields 1.07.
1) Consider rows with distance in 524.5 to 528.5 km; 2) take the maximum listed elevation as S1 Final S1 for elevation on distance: 1.21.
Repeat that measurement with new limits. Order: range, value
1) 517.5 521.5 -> 1.19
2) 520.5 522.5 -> 1.17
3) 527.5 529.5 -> 1.13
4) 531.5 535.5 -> 1.11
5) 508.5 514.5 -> 1.18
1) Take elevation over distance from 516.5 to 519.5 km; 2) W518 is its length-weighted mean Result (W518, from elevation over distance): 1.14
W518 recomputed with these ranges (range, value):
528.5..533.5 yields 1.12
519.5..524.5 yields 1.17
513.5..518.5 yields 1.16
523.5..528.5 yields 1.14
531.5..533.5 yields 1.1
